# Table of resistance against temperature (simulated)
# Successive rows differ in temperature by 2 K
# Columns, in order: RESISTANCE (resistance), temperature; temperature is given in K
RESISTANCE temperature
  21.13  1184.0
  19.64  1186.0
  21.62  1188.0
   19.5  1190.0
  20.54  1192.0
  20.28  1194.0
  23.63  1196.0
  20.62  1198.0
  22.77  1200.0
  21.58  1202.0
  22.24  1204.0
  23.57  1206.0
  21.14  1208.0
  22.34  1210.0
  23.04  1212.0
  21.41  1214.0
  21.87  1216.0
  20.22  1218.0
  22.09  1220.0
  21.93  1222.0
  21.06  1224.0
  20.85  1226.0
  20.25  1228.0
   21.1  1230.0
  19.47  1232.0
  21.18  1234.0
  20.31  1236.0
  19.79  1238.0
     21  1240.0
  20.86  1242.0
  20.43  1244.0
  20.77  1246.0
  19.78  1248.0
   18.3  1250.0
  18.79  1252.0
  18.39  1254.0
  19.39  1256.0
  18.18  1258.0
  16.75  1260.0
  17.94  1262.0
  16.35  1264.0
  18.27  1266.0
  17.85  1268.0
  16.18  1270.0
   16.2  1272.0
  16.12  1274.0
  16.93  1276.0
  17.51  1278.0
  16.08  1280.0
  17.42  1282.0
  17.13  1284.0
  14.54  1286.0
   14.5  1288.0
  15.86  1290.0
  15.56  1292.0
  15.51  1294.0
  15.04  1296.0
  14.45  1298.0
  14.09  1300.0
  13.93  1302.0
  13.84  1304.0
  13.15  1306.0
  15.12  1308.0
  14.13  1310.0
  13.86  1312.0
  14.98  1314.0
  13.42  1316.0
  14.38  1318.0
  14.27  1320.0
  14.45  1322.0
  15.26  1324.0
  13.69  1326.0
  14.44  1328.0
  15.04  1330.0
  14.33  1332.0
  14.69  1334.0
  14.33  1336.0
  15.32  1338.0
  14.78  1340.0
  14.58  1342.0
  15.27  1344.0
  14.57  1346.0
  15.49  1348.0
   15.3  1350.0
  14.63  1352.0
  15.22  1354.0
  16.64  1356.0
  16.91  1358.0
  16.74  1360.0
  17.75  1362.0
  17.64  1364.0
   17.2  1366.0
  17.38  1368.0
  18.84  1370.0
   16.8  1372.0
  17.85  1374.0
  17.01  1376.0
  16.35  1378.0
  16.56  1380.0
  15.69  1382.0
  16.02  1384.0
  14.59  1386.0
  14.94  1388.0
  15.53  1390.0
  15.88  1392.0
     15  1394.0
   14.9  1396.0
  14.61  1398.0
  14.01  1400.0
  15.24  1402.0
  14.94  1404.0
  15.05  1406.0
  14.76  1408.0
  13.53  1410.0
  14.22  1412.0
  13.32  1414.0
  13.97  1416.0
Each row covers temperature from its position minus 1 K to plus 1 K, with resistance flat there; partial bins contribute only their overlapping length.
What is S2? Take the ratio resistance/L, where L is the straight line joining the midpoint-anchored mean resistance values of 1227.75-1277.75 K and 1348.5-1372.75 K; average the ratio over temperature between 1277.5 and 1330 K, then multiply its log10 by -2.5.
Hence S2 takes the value 0.20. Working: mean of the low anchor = 18.8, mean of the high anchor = 16.7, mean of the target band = 14.8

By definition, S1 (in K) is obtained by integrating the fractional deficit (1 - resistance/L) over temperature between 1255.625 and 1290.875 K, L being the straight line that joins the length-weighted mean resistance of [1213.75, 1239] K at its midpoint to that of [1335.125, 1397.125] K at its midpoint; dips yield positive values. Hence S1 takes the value 4.5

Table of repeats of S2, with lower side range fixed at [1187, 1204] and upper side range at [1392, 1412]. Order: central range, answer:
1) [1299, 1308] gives 0.27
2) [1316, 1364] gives 0.10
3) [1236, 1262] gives 0.02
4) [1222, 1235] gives -0.02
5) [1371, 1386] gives -0.07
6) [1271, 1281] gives 0.14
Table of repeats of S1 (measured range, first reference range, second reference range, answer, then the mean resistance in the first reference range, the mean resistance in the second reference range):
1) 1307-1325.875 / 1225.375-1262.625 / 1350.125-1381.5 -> 3.8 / 19.7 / 16.8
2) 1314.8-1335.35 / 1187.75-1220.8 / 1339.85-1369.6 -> 3.3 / 21.7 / 16.1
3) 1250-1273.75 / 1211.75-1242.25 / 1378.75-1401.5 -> 2.6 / 21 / 15.3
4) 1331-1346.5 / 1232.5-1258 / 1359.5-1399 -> 2.4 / 19.8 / 16.4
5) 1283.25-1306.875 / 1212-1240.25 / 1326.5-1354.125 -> 3.4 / 21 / 14.8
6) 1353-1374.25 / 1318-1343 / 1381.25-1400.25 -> -3.2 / 14.6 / 15.2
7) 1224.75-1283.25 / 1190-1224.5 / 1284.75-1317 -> -1.8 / 21.7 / 14.5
